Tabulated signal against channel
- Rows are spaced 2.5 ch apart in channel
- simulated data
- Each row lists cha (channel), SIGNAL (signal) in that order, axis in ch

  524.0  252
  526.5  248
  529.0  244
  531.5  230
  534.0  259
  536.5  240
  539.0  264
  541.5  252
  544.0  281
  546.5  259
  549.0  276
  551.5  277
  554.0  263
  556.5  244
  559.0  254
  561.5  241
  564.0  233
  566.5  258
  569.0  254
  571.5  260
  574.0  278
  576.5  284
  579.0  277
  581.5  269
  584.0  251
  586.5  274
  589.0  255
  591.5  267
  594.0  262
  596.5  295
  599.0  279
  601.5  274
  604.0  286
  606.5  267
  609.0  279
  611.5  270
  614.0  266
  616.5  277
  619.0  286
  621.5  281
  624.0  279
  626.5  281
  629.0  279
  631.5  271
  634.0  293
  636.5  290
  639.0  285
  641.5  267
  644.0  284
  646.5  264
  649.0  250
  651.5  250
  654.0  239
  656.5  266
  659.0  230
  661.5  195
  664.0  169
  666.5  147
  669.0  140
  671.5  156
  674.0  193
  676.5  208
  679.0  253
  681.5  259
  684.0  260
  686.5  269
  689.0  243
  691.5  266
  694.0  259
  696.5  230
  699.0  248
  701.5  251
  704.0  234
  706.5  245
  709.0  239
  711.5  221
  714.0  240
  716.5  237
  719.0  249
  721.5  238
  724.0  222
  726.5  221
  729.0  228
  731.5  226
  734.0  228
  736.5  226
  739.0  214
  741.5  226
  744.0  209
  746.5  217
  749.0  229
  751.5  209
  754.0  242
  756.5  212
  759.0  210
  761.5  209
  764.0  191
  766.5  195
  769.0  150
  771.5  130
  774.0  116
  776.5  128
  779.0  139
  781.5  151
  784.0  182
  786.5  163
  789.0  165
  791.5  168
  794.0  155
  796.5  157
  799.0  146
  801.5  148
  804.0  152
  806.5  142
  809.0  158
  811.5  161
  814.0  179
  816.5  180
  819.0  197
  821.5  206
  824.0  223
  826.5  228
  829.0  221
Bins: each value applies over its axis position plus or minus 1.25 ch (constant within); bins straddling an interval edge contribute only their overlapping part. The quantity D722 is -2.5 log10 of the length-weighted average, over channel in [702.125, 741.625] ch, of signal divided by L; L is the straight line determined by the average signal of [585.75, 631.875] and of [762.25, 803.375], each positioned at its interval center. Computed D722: -0.17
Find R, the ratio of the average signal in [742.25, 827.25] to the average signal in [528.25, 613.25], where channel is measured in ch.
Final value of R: 0.67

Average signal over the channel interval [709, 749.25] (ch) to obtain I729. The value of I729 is 227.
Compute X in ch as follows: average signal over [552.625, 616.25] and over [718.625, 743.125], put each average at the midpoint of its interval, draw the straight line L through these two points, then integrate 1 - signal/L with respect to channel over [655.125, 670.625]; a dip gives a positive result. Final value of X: 3.4 ch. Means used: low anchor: 266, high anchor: 227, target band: 191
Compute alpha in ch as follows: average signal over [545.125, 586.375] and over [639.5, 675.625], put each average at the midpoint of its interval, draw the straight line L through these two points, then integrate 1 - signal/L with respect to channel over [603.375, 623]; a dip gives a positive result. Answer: -3.0 ch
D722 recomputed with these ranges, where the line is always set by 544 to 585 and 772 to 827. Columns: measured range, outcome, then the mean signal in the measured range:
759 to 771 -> -0.04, 185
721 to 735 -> -0.17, 227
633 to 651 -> -0.19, 275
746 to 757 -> -0.21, 223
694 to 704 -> -0.18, 244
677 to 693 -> -0.21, 256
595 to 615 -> -0.13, 277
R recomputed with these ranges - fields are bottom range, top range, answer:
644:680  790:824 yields 0.78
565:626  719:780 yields 0.74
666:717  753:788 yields 0.75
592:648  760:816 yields 0.57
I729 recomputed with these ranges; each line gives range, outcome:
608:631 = 277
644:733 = 231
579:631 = 274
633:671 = 236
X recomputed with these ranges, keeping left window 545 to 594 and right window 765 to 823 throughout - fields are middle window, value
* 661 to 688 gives 1.1 ch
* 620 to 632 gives -2.2 ch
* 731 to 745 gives -2.7 ch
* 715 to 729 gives -2.9 ch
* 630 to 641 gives -2.4 ch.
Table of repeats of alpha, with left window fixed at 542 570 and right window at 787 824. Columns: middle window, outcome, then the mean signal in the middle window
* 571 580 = -0.9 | 276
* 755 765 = -1.3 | 207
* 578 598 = -1.8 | 269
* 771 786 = 2.9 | 143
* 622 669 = -4.9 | 250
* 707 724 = -3.1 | 237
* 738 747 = -1.3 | 217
